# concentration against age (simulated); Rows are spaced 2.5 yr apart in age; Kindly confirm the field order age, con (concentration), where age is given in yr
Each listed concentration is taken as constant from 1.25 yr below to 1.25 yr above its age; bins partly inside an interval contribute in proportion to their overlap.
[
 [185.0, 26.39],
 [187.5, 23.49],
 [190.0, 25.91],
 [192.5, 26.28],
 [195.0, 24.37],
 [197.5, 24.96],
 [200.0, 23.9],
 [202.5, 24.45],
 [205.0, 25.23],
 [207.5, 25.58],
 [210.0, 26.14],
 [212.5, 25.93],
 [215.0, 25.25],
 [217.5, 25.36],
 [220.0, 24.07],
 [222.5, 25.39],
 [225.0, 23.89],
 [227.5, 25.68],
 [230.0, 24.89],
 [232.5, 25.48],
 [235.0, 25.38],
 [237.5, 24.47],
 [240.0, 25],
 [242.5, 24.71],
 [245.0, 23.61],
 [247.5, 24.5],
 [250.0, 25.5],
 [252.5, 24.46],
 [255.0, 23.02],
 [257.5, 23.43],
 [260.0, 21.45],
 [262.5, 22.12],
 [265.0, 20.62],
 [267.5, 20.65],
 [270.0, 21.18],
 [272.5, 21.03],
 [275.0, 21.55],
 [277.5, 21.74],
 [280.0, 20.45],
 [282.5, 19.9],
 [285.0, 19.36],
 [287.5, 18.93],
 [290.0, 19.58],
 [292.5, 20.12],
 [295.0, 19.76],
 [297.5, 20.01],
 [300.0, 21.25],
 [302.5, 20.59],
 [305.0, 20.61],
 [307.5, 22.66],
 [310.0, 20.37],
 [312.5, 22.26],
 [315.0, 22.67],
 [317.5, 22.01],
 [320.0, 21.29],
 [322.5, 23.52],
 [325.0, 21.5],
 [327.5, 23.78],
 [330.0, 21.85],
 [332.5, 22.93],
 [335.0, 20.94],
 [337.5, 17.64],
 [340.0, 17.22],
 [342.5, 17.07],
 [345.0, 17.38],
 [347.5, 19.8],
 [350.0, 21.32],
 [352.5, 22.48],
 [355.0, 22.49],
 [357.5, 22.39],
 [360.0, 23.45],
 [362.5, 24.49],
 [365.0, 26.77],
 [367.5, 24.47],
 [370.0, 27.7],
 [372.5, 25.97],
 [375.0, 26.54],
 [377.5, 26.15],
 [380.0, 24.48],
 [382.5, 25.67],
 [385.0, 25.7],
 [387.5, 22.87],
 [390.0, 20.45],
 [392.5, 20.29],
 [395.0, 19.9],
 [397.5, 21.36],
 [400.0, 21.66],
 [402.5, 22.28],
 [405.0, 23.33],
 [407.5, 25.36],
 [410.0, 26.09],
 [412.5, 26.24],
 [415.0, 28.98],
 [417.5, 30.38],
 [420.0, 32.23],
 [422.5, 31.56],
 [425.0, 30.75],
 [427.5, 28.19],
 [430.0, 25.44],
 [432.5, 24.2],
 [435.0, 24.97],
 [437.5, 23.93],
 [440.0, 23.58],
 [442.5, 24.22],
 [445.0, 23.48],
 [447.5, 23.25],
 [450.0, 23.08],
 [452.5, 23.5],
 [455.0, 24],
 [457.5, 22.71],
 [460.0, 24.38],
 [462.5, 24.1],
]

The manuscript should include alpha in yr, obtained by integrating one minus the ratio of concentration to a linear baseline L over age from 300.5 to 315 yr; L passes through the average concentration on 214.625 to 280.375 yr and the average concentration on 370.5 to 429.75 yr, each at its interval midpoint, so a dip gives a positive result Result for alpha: 1.7 yr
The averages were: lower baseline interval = 23.5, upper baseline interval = 25.5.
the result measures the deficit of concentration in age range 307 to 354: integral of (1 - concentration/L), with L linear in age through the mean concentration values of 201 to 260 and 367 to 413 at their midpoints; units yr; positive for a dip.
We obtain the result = 6.42 yr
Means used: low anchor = 24.8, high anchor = 24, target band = 21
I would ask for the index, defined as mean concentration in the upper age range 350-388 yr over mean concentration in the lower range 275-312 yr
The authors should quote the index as 1.21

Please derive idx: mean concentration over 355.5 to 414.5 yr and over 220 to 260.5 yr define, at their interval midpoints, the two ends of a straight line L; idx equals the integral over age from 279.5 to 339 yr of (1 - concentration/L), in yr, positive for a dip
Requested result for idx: 8.1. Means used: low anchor 24.5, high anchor 24.1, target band 21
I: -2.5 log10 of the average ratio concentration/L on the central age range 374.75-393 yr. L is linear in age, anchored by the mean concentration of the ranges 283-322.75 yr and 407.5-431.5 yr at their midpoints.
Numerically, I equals 0.09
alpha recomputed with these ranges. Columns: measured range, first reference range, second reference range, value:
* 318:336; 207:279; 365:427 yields 1.8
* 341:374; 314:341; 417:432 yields 1.7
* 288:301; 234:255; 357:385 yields 2.5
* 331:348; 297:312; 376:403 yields 2.2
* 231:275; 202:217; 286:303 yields -1.1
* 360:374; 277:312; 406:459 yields -1.4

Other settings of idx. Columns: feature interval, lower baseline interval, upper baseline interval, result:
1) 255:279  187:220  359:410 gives 3.0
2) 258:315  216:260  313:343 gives 4.8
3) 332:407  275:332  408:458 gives 3.6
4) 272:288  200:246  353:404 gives 2.7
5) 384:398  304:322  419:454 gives 1.5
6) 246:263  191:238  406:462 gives 1.1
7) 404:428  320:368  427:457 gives -5.0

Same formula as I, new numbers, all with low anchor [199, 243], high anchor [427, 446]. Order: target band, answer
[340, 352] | 0.293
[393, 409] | 0.112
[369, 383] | -0.057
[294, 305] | 0.214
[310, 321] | 0.139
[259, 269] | 0.178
